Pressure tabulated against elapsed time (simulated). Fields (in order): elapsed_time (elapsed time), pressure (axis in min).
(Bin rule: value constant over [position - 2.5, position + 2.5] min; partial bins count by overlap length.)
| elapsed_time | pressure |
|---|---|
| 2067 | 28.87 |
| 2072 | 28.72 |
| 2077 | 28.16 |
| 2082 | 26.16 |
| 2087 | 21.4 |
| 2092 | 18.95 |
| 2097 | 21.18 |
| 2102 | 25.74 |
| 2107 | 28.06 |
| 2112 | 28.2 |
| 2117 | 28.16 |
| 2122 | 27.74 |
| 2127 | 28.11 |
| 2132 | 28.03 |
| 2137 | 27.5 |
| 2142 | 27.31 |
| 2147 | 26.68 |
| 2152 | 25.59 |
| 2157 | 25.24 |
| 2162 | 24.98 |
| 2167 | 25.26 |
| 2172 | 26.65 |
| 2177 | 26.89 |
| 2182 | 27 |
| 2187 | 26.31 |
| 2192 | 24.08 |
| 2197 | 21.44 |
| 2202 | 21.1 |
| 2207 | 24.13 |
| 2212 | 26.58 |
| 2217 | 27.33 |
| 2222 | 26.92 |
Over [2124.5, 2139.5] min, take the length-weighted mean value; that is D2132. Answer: 27.9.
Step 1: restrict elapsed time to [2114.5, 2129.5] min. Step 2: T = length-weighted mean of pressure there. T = 28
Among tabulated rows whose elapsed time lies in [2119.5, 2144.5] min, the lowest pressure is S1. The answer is 27.31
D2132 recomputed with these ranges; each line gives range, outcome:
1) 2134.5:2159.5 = 26.5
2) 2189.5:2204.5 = 22.2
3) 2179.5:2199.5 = 24.7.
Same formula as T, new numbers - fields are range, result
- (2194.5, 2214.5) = 23.3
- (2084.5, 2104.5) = 21.8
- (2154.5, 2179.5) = 25.8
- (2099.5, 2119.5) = 27.5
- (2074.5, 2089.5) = 25.2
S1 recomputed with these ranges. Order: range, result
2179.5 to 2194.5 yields 24.08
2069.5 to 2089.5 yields 21.4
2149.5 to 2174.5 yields 24.98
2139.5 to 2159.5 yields 25.24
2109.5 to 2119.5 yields 28.16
